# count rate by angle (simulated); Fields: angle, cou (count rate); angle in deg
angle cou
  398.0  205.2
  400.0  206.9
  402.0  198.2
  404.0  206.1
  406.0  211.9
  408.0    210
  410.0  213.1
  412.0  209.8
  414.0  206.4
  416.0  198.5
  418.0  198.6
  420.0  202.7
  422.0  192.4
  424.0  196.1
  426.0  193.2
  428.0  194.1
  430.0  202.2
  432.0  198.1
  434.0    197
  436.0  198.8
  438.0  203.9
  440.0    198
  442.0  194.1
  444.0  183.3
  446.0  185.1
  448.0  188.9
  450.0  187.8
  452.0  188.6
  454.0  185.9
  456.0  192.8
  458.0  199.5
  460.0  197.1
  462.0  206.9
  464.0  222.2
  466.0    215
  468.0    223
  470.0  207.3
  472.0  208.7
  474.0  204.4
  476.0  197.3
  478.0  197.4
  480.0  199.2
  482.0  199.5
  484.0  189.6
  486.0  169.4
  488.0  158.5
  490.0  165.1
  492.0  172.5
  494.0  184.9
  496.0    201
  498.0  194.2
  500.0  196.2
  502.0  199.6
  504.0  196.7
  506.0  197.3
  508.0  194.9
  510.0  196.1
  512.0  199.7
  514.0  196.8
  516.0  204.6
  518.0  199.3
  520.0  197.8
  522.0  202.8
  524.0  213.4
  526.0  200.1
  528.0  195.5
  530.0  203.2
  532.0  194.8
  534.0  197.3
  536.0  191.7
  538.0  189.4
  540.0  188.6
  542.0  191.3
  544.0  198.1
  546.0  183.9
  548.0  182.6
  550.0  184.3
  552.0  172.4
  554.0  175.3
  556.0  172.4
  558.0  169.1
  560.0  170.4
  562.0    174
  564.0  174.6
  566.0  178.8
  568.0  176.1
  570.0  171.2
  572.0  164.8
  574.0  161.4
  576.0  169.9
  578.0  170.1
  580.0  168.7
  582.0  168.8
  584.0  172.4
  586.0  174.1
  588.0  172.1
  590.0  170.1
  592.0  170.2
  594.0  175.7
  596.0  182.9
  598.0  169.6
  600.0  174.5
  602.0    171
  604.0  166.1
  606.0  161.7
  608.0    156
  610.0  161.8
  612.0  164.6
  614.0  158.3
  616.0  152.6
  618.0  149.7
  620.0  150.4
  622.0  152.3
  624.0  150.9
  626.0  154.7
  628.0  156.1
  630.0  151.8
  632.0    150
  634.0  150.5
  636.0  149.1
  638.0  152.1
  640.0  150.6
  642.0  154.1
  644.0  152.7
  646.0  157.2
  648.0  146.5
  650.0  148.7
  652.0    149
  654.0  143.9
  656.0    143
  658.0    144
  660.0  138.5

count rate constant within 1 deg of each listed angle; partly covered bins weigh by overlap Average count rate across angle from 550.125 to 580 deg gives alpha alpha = 172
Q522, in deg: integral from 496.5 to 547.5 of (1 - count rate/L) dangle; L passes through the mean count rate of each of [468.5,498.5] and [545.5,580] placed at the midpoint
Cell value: -4.1 deg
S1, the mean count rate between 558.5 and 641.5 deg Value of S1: 164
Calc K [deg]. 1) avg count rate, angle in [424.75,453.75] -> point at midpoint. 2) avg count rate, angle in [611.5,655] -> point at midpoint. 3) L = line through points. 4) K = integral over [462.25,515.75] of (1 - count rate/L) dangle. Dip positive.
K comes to -3.8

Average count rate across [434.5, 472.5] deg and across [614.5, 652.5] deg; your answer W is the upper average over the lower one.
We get 0.76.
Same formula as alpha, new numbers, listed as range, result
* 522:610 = 178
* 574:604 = 172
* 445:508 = 195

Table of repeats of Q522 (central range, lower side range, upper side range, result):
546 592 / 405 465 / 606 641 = -1.6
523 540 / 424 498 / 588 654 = -1.8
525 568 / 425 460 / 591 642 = -2.9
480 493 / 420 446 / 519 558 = 1.1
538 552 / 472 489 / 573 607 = -0.7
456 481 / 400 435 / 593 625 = -1.9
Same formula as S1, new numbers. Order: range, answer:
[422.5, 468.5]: 198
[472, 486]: 197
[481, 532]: 193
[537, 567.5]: 180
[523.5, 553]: 192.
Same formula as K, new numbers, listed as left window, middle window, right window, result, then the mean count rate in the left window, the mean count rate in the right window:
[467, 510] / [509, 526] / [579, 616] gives -1.3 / 193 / 168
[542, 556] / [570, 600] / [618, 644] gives -0.3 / 183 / 152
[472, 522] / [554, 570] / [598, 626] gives 0.0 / 193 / 159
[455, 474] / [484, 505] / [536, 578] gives 1.5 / 208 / 178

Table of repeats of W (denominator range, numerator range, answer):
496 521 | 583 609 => 0.86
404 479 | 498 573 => 0.94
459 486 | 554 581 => 0.84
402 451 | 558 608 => 0.86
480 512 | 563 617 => 0.90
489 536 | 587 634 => 0.83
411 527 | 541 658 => 0.84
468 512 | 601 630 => 0.82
